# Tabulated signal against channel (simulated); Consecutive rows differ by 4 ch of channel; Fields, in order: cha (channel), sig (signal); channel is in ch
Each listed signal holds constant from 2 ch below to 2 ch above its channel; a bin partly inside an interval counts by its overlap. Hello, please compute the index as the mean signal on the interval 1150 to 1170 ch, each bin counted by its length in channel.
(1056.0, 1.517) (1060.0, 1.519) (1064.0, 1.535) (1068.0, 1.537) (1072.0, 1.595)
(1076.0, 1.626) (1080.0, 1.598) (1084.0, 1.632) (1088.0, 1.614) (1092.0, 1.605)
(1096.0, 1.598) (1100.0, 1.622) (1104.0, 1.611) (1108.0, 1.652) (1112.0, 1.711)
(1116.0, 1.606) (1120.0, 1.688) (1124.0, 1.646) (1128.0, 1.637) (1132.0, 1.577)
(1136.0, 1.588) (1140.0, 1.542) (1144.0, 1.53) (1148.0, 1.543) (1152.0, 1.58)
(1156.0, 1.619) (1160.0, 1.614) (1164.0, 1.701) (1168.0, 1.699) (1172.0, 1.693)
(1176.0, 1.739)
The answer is 1.64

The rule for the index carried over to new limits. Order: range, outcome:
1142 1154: 1.55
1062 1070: 1.54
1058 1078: 1.56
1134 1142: 1.56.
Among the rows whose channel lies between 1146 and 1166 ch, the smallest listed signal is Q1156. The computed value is 1.543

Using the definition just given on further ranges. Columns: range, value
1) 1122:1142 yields 1.542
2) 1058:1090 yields 1.519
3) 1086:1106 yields 1.598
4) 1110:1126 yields 1.606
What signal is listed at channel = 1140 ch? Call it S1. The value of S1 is 1.542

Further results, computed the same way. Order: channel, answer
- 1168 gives 1.699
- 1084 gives 1.632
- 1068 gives 1.537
